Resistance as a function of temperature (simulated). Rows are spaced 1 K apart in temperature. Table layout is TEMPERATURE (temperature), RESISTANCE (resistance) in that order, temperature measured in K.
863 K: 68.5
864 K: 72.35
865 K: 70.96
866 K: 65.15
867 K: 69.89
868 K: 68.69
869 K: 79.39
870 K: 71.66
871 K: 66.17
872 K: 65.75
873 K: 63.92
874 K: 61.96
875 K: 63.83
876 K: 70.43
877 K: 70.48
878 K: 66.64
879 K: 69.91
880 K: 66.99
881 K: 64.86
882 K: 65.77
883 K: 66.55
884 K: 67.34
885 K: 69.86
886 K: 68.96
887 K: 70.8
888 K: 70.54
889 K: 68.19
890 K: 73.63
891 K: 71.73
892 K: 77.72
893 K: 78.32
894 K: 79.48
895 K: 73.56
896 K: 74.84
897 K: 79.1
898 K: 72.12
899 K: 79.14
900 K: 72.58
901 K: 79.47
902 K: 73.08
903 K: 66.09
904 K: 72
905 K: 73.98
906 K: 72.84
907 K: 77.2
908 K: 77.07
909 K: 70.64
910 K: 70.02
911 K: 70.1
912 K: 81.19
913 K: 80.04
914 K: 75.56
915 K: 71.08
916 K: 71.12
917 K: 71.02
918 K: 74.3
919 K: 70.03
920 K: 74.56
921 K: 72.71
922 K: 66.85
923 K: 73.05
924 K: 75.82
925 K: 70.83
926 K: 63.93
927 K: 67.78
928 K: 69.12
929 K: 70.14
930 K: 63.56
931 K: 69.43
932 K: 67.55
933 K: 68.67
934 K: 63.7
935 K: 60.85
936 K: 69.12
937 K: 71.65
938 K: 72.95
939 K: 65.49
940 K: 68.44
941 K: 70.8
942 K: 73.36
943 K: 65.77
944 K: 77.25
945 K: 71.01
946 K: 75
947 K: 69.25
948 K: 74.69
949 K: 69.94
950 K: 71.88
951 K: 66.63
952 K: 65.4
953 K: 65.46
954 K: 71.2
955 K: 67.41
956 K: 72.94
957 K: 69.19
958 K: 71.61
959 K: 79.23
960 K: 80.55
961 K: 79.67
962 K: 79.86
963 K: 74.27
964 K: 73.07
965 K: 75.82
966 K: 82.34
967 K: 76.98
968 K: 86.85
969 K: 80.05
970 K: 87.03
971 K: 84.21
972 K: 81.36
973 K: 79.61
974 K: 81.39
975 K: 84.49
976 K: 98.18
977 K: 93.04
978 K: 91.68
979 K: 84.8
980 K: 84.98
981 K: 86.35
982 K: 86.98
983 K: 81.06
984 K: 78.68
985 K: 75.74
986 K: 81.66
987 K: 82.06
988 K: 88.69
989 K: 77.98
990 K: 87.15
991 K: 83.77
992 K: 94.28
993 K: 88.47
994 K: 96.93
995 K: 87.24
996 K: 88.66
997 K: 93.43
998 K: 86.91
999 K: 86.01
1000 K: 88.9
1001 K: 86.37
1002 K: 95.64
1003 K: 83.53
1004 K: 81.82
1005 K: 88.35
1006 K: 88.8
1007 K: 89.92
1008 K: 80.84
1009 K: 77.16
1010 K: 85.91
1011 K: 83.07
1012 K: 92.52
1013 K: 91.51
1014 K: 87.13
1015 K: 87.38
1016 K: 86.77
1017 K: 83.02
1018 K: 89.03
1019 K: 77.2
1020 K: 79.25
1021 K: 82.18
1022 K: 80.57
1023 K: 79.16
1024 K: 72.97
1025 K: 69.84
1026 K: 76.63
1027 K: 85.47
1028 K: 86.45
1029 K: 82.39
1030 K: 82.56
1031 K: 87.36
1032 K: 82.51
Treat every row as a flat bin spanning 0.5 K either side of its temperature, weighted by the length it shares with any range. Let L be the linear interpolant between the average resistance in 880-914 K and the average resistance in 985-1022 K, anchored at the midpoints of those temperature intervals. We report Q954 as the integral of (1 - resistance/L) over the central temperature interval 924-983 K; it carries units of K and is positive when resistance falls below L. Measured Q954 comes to 3.77 K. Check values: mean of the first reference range 72.9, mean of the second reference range 86.2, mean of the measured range 75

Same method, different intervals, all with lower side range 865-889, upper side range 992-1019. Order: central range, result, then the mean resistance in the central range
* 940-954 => 1.5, 70.4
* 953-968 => 1.0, 75.4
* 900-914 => -0.3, 74.1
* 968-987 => -0.3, 84.5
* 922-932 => 0.9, 69.1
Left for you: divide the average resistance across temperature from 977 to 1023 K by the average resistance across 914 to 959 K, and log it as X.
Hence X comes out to 1.2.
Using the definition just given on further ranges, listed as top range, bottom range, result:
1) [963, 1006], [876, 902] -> 1.18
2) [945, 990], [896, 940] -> 1.10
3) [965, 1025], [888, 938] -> 1.18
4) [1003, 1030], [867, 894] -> 1.20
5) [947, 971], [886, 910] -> 1.01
